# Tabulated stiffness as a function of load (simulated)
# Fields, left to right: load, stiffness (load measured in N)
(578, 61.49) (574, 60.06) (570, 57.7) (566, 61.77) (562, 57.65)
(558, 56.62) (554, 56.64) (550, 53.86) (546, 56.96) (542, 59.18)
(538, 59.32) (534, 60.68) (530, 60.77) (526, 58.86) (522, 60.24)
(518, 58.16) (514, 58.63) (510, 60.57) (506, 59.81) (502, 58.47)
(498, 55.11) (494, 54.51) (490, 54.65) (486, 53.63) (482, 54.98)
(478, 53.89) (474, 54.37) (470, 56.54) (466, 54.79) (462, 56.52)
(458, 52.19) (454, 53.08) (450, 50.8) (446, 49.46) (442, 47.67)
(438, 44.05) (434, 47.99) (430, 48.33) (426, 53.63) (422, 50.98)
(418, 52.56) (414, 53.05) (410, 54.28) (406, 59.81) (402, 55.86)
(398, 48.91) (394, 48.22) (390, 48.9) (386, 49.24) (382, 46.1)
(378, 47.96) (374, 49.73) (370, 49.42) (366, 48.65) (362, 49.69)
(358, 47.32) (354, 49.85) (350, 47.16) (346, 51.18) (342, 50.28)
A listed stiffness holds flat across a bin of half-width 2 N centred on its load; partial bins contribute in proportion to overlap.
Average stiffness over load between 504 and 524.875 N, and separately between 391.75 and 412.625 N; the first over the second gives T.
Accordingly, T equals 1.1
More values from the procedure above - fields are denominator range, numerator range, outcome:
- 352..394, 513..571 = 1.20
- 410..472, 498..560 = 1.13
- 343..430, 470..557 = 1.13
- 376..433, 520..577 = 1.15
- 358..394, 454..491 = 1.12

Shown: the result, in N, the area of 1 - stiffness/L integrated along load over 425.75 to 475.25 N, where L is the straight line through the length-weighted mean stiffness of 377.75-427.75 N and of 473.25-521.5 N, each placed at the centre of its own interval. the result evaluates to 2.5 N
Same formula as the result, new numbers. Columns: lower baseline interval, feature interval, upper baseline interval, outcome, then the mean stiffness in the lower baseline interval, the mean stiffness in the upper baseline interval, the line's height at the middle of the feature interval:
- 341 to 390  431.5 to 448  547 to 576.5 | 1.6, 48.9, 57.8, 52.2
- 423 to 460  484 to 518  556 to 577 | -1.8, 49.7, 58.9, 54.1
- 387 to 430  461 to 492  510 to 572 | 0.4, 52.3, 58.5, 55.5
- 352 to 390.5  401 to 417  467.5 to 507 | -1.5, 48.7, 55.5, 50.9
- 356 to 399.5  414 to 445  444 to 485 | 1.2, 48.6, 53.7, 51.6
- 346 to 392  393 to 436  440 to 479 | -1.2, 48.7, 52.9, 50.8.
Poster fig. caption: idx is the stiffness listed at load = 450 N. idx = 50.8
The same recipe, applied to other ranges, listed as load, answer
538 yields 59.32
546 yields 56.96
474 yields 54.37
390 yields 48.9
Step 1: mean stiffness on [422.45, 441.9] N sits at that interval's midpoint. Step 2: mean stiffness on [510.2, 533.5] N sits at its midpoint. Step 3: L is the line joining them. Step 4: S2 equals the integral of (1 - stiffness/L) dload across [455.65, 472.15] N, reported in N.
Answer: -0.8 N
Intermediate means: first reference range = 48.6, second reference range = 59.5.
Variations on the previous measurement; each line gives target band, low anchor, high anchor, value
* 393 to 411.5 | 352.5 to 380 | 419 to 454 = -1.69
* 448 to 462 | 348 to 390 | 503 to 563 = 0.29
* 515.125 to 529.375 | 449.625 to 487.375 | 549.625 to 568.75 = -0.76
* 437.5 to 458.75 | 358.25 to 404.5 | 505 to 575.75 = 1.41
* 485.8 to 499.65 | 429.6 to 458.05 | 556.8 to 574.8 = -0.43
